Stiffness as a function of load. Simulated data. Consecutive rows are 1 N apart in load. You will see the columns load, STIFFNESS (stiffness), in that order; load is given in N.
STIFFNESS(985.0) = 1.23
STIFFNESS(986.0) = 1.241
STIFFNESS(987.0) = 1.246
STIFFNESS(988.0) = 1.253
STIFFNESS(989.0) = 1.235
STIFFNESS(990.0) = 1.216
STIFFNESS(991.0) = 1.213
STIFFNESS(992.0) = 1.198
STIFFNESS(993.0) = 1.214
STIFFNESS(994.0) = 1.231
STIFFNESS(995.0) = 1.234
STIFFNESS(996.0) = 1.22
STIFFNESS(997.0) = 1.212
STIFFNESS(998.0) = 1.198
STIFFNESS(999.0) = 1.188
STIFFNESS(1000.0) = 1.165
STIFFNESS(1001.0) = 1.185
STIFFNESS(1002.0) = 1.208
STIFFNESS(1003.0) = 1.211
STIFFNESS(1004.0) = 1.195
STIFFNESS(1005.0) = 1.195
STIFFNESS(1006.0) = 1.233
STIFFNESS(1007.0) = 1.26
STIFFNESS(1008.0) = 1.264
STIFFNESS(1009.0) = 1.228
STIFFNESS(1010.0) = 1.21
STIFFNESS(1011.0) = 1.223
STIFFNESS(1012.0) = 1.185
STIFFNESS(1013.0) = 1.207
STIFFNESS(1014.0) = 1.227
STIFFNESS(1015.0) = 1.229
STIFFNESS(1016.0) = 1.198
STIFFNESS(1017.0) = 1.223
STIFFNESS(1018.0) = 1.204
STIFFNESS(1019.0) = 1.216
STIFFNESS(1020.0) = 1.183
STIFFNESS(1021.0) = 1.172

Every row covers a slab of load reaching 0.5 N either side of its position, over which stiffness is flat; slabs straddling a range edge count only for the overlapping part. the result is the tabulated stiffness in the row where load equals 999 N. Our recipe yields 1.188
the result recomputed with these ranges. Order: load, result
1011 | 1.223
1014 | 1.227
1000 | 1.165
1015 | 1.229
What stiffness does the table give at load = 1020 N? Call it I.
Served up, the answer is 1.183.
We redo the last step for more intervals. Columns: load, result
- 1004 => 1.195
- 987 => 1.246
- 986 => 1.241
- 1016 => 1.198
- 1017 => 1.223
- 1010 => 1.21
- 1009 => 1.228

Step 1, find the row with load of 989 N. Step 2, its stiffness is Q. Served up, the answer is 1.235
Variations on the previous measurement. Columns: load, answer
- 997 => 1.212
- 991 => 1.213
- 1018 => 1.204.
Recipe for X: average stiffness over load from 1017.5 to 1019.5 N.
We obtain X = 1.21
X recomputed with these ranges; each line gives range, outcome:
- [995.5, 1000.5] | 1.2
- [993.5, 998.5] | 1.22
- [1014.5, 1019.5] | 1.21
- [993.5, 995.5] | 1.23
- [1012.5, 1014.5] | 1.22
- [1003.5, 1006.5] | 1.21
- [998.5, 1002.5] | 1.19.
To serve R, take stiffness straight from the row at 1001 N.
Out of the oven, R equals 1.185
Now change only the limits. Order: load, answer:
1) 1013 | 1.207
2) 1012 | 1.185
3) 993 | 1.214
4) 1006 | 1.233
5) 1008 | 1.264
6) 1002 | 1.208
